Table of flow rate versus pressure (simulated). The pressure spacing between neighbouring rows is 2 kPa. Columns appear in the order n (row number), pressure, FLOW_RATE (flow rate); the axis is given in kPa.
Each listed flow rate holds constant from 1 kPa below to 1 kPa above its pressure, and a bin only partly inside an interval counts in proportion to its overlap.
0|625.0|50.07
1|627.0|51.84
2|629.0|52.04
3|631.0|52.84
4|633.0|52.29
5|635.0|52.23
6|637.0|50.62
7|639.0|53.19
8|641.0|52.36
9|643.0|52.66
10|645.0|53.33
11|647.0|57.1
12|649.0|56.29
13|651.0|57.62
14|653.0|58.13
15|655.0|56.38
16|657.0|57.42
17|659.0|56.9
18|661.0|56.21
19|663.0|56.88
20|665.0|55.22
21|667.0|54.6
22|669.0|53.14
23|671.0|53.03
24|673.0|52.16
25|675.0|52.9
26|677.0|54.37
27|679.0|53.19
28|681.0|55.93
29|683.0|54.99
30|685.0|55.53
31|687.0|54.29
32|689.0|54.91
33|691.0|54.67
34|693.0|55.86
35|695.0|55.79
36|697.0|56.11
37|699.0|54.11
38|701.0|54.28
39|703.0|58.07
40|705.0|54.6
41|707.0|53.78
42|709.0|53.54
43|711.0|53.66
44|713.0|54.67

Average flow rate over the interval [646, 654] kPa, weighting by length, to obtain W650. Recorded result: 57.3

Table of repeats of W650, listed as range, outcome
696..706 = 55.4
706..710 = 53.7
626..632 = 52.2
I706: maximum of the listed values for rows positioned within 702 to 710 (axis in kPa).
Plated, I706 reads 58.07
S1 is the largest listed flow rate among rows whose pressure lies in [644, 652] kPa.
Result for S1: 57.62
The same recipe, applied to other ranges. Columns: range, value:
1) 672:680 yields 54.37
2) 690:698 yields 56.11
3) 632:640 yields 53.19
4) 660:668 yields 56.88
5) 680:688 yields 55.93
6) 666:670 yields 54.6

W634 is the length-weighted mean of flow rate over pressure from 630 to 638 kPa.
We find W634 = 52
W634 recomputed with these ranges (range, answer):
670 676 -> 52.7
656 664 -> 56.9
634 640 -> 52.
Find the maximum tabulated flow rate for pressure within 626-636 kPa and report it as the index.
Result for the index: 52.84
